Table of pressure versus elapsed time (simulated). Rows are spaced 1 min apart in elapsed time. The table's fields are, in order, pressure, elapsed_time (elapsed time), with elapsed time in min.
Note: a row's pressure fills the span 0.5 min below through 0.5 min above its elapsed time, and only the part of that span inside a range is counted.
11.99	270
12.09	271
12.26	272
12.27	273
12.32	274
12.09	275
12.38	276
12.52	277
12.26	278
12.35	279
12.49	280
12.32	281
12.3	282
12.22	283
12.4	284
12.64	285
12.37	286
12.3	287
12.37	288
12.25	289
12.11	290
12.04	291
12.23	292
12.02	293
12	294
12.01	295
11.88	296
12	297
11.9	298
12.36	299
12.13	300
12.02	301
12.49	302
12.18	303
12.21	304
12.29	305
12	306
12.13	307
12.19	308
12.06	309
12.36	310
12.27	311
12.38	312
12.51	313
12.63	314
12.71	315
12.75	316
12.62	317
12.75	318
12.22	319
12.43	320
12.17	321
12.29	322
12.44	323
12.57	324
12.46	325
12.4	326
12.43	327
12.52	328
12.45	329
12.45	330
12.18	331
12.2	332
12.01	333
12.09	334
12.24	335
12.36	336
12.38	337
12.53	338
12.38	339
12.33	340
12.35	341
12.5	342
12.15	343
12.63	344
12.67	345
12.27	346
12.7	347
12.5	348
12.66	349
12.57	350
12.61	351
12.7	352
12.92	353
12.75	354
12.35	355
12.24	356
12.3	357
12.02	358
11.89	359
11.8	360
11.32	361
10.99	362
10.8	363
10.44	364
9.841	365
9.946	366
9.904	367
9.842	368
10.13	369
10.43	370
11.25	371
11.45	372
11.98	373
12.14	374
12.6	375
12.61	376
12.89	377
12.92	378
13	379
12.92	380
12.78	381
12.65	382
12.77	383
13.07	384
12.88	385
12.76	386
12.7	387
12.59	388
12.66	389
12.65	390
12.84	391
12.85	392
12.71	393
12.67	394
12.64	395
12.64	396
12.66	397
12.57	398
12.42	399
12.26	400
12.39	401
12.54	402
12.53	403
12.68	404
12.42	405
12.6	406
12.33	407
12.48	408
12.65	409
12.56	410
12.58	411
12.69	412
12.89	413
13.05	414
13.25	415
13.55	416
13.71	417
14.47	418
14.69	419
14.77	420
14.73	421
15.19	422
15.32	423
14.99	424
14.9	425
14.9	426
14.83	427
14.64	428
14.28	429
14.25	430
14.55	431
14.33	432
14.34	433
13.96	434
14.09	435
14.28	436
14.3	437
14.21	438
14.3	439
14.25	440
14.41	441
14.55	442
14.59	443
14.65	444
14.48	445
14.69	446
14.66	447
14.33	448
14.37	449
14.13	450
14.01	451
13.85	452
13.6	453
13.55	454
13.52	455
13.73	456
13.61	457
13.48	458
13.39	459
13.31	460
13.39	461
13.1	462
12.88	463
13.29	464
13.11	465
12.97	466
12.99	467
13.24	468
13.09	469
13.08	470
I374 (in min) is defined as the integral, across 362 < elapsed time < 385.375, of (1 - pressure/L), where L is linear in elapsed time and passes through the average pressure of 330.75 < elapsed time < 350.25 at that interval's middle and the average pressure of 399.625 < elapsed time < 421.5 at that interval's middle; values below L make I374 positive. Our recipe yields 1.91 min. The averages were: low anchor 12.4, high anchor 13.1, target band 11.7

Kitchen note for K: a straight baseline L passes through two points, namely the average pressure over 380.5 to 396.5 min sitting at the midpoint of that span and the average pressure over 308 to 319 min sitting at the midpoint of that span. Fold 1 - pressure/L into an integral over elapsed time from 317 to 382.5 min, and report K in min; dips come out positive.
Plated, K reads 2.66 min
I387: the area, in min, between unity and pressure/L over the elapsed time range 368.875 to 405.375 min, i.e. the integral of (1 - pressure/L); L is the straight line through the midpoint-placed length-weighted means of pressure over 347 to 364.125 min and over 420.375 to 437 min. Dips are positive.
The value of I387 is 1.94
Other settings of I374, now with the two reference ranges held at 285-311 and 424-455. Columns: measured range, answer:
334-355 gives 0.6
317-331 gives 0.2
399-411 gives 1.1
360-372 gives 2.4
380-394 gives 0.8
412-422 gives 0.1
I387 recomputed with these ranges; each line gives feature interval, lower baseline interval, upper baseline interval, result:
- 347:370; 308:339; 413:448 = 2.59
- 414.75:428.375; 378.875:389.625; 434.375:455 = -0.90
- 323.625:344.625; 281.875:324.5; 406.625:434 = 0.60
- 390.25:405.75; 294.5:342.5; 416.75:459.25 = 1.21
